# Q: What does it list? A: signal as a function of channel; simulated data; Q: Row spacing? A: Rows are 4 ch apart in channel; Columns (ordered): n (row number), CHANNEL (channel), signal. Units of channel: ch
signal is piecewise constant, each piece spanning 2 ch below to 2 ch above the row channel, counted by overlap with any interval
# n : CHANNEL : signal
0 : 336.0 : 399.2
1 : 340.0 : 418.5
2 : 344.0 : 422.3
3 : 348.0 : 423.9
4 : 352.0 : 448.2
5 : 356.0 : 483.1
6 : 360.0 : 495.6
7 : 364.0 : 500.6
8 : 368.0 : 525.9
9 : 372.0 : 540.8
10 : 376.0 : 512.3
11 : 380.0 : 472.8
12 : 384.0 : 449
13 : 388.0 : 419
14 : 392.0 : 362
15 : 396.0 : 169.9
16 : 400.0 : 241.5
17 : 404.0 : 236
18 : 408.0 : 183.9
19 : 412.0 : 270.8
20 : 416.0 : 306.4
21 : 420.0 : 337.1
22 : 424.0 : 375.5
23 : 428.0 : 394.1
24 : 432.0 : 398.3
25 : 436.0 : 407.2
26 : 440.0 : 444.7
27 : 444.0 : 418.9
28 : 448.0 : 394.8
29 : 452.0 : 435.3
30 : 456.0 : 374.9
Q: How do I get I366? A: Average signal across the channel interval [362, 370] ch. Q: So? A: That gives 513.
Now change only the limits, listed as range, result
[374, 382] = 493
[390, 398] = 266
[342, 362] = 455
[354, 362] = 489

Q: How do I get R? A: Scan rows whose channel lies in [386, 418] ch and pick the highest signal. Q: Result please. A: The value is 419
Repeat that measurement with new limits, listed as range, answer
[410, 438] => 407.2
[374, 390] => 512.3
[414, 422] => 337.1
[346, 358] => 483.1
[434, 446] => 444.7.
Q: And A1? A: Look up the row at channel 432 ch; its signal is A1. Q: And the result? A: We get 398.3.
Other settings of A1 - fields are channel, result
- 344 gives 422.3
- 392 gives 362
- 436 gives 407.2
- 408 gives 183.9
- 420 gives 337.1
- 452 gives 435.3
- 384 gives 449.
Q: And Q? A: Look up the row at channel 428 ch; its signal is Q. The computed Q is 394.1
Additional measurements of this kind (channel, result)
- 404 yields 236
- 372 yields 540.8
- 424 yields 375.5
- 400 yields 241.5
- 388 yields 419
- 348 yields 423.9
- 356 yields 483.1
